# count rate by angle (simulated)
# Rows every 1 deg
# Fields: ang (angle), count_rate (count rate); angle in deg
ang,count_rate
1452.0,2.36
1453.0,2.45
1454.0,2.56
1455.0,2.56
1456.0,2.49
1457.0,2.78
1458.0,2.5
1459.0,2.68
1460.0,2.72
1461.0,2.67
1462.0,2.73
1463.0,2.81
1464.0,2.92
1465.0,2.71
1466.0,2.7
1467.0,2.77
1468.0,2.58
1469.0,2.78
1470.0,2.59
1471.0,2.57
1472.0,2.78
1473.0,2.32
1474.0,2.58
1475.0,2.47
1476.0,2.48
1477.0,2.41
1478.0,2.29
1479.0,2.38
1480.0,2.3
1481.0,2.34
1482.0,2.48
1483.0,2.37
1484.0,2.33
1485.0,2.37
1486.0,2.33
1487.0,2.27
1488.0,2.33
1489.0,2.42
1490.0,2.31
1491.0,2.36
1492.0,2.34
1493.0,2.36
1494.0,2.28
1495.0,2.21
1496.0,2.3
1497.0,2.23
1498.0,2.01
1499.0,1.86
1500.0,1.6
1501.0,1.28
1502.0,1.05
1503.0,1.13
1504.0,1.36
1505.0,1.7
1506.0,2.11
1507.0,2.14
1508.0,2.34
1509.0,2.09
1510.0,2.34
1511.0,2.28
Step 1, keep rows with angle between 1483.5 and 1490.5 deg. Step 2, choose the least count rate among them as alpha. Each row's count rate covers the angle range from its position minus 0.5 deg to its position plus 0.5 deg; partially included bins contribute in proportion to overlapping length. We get 2.27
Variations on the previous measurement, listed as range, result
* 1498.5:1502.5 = 1.05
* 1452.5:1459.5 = 2.45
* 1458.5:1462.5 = 2.67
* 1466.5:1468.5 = 2.58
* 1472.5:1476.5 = 2.32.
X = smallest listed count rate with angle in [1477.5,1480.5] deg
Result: 2.29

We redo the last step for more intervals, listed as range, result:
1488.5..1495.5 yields 2.21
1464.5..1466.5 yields 2.7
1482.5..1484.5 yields 2.33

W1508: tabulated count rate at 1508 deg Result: 2.34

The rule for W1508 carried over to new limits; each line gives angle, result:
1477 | 2.41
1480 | 2.3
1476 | 2.48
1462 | 2.73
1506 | 2.11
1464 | 2.92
